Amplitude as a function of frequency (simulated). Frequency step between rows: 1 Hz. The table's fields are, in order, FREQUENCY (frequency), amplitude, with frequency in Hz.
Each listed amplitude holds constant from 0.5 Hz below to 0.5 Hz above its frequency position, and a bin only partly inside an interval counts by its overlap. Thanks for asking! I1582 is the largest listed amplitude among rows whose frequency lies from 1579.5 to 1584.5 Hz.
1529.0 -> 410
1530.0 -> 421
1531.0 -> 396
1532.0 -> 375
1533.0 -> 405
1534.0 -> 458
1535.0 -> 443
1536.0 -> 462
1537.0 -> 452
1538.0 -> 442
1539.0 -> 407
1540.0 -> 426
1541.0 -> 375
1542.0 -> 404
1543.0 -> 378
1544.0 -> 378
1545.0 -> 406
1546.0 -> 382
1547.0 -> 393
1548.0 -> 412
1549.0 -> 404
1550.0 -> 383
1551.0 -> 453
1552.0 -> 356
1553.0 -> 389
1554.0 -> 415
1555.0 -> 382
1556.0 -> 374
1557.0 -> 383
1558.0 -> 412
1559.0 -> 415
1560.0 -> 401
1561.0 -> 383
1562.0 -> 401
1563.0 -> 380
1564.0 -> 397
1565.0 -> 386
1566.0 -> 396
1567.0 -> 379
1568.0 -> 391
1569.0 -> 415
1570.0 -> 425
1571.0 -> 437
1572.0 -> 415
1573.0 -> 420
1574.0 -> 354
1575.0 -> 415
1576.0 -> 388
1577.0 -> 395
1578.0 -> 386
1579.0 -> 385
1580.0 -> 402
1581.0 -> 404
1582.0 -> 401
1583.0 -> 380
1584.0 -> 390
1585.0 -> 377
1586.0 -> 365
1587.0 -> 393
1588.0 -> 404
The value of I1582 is 404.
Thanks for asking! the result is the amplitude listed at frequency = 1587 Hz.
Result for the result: 393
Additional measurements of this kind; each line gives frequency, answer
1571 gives 437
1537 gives 452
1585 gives 377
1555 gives 382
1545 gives 406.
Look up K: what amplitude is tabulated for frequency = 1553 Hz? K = 389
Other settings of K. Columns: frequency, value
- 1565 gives 386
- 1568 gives 391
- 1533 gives 405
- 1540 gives 426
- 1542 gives 404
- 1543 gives 378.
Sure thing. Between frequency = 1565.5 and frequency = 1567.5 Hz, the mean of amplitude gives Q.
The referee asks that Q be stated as 388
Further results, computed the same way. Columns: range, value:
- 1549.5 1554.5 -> 399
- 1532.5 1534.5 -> 432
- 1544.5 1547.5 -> 394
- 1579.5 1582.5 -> 402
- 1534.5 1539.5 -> 441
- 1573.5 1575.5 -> 384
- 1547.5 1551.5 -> 413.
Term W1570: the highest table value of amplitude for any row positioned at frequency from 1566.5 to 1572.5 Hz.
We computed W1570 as 437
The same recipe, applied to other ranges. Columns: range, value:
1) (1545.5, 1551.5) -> 453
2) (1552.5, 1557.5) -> 415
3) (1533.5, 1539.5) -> 462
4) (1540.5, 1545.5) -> 406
